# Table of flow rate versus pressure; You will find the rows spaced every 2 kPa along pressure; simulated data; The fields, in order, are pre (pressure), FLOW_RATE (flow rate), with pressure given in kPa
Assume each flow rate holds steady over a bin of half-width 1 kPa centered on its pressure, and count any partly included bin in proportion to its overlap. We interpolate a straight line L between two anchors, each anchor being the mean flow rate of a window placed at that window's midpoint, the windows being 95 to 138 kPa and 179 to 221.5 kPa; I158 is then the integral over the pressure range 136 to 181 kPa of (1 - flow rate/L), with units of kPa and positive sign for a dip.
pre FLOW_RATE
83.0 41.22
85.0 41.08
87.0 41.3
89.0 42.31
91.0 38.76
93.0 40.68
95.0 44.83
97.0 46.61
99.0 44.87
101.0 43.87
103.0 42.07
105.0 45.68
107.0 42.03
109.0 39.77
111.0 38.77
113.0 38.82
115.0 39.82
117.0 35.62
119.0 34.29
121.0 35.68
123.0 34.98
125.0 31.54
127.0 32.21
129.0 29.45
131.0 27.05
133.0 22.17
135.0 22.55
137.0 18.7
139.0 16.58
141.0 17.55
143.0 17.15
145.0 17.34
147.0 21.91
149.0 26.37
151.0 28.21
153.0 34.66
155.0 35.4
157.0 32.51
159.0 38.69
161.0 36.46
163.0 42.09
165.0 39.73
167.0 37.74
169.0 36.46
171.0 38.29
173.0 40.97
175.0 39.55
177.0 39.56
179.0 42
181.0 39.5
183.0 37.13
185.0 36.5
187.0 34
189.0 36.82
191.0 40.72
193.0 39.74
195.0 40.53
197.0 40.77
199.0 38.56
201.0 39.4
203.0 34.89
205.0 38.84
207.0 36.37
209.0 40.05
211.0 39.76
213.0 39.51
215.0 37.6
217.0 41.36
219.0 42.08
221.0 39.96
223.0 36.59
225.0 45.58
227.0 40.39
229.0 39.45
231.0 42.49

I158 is 6.6 kPa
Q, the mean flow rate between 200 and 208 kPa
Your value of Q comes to 37.4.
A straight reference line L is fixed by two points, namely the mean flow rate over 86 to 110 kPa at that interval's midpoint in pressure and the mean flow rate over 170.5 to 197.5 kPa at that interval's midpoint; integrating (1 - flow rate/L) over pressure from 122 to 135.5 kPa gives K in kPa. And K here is 4.1 kPa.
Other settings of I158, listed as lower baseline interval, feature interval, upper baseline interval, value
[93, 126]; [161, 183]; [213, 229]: 0.47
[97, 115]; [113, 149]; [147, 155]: 8.64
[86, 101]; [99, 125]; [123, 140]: -3.60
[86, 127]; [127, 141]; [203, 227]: 5.90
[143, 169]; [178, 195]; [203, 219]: -1.18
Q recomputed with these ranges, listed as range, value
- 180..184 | 38.3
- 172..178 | 40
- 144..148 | 19.6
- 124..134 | 28.5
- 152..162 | 35.5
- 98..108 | 43.7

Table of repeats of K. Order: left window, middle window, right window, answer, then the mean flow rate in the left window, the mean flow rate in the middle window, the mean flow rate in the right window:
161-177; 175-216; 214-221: 1.1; 39.1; 38.6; 40.3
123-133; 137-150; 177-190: 5.1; 29.8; 19.4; 37.8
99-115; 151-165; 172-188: 1.2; 41.7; 36.3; 38.7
